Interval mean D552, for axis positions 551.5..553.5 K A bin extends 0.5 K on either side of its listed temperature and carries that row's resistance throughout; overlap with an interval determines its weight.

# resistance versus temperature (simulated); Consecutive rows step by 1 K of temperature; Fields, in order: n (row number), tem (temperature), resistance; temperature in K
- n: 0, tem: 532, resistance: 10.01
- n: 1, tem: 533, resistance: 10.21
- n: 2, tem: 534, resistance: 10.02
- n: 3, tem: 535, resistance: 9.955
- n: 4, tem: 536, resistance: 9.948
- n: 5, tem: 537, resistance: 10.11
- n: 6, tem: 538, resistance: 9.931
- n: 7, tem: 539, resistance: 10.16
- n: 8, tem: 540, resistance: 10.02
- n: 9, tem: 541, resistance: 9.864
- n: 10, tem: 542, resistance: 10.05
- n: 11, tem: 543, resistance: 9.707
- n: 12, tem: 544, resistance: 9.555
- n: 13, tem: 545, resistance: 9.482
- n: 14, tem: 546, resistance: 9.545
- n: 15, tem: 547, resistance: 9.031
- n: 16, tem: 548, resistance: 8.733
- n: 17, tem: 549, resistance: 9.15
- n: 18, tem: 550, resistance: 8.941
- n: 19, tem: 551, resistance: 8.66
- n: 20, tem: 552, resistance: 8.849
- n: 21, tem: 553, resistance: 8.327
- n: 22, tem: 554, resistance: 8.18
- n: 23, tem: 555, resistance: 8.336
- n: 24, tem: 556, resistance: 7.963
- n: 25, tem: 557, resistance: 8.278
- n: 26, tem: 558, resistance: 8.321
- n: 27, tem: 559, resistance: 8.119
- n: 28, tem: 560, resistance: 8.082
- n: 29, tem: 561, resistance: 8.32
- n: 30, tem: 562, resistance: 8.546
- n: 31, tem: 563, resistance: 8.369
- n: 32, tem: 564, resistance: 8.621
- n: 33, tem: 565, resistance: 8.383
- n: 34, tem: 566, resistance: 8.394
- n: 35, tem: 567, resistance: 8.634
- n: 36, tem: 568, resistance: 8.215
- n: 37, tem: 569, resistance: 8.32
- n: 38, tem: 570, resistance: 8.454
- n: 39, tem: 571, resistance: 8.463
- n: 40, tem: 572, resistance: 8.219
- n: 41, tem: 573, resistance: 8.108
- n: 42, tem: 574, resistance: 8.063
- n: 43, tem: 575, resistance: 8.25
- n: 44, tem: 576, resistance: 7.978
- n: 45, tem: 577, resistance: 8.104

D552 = 8.59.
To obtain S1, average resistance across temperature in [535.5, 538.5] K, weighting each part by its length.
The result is 10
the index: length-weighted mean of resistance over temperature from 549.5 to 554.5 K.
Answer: 8.59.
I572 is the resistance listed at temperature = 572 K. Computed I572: 8.219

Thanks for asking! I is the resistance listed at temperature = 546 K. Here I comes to 9.545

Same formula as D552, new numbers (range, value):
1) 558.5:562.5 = 8.27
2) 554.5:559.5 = 8.2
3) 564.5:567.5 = 8.47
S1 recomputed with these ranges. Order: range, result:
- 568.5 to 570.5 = 8.39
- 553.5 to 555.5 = 8.26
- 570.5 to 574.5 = 8.21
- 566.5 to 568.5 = 8.42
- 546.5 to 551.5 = 8.9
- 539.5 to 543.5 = 9.91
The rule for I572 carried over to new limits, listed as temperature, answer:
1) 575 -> 8.25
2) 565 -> 8.383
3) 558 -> 8.321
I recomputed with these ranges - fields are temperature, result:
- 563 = 8.369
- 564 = 8.621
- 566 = 8.394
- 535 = 9.955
